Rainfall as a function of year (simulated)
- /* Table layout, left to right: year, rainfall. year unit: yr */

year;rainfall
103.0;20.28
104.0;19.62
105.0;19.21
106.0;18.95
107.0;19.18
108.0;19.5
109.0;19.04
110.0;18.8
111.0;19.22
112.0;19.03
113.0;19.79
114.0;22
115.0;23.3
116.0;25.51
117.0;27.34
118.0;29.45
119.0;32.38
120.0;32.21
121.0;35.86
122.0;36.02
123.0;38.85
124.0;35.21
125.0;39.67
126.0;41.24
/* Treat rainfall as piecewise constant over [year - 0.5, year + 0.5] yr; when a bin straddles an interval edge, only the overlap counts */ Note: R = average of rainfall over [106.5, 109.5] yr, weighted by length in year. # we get 19.2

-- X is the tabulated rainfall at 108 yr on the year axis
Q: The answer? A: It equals 19.5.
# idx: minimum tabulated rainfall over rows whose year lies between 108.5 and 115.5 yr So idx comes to 18.8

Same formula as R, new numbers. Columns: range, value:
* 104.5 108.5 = 19.2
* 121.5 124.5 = 36.7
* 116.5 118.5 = 28.4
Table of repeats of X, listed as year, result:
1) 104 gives 19.62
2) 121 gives 35.86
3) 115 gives 23.3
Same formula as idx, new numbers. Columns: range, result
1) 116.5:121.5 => 27.34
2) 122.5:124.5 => 35.21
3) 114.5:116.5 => 23.3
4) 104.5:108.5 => 18.95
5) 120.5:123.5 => 35.86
